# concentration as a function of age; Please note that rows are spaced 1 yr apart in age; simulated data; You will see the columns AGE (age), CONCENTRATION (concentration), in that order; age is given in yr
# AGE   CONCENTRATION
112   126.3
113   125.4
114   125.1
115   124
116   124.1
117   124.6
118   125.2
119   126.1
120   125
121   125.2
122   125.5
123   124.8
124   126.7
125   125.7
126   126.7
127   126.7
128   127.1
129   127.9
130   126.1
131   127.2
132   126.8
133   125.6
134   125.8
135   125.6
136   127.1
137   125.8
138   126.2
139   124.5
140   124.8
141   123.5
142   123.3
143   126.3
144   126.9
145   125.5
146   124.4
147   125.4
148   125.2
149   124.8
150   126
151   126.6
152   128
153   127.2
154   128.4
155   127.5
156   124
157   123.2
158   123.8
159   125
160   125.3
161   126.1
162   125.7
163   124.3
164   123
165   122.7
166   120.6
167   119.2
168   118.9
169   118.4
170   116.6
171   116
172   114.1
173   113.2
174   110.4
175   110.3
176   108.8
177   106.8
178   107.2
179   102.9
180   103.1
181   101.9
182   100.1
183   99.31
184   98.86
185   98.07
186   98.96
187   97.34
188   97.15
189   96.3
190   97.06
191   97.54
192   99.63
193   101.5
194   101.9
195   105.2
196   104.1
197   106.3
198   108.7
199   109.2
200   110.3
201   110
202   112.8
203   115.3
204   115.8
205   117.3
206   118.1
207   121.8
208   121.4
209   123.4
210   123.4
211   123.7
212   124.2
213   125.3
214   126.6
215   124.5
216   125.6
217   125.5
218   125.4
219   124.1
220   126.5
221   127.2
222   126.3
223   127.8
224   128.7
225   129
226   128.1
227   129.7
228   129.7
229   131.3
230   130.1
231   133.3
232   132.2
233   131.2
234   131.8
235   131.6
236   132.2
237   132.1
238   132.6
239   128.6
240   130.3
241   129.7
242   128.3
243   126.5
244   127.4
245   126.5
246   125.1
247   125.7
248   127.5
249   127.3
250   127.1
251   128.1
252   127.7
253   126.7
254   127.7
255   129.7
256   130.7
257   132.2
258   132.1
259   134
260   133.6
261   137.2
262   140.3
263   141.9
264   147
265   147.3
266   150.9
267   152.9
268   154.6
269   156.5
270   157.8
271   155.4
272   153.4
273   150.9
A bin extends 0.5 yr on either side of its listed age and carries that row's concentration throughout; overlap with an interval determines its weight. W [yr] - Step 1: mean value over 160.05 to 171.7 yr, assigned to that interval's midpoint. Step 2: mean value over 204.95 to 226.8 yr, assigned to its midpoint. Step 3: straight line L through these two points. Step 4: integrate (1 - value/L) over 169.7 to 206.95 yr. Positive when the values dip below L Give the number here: 5.01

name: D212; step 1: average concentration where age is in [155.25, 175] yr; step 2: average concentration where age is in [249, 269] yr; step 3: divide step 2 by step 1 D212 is 1.14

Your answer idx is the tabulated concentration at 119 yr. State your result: 126.1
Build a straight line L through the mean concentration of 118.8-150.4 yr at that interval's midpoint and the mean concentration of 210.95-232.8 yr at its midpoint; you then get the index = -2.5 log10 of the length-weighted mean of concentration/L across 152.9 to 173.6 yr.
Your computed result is 0.04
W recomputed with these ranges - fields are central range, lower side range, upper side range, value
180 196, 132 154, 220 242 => 3.5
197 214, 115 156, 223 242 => 1.5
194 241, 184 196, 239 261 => -4.3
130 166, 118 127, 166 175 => -1.5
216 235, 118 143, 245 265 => 0.3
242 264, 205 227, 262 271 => 2.0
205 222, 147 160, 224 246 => 0.6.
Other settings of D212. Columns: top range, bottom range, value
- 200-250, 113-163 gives 1.00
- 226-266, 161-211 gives 1.19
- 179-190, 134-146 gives 0.79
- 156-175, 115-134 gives 0.95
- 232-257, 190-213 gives 1.15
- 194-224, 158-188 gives 1.06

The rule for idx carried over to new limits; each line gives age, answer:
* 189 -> 96.3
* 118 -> 125.2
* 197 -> 106.3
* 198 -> 108.7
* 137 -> 125.8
